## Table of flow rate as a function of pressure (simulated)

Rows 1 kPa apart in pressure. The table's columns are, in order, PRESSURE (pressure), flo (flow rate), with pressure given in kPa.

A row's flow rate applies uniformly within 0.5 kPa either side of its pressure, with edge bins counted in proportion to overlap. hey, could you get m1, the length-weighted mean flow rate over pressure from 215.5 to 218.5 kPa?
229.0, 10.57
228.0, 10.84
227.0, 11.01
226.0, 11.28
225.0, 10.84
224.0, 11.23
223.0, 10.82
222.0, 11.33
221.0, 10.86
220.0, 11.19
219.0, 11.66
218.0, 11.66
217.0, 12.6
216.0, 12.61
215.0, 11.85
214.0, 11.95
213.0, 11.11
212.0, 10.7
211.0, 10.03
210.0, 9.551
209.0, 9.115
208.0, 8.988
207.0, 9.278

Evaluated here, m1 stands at 12.3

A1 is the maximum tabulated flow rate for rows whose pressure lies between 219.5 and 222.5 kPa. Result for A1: 11.33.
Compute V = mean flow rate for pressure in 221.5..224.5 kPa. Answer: 11.1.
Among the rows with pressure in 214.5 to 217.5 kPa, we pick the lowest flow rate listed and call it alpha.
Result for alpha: 11.85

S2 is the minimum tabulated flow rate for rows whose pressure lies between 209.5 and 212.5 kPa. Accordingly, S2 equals 9.551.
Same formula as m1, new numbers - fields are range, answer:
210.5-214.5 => 10.9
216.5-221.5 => 11.6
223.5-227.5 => 11.1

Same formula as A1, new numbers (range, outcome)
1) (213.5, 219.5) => 12.61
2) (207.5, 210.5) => 9.551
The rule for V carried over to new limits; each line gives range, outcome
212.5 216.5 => 11.9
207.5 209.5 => 9.05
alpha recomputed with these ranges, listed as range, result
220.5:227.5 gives 10.82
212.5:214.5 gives 11.11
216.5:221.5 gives 10.86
